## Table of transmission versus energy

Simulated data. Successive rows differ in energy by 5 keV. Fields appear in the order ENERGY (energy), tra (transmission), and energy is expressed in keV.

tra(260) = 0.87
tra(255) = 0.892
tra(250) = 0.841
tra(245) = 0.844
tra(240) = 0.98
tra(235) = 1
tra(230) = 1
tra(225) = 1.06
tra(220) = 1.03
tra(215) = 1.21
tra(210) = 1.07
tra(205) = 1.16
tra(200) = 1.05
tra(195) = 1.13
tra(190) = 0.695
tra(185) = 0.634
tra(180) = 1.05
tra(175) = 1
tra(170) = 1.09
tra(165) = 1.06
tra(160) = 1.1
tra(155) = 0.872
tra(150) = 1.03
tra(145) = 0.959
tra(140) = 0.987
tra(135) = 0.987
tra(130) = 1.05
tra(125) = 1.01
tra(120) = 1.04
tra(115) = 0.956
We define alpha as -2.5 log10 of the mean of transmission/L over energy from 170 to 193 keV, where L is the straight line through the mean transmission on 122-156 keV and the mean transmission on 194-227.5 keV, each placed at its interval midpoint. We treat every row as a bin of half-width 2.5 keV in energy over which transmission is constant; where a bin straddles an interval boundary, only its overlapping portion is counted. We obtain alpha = 0.20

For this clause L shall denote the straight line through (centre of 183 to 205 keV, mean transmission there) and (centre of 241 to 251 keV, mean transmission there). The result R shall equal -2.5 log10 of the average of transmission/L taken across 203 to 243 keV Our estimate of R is -0.19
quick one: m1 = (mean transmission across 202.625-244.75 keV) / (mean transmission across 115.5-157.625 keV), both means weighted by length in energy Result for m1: 1.06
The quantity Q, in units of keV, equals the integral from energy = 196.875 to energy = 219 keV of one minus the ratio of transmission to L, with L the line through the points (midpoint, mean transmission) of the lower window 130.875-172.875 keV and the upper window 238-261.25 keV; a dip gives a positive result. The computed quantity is -4.2 keV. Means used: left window 1.01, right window 0.884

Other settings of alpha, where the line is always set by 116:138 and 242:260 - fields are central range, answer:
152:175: -0.06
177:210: -0.03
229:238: -0.13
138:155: 0.02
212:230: -0.20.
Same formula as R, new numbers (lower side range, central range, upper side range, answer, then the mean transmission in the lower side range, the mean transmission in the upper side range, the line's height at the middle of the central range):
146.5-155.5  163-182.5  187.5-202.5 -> -0.09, 0.969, 0.958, 0.964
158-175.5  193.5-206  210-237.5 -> -0.04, 1.07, 1.06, 1.06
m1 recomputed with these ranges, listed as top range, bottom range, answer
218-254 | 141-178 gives 0.95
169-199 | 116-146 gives 0.93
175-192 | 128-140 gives 0.82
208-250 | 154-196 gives 1.06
